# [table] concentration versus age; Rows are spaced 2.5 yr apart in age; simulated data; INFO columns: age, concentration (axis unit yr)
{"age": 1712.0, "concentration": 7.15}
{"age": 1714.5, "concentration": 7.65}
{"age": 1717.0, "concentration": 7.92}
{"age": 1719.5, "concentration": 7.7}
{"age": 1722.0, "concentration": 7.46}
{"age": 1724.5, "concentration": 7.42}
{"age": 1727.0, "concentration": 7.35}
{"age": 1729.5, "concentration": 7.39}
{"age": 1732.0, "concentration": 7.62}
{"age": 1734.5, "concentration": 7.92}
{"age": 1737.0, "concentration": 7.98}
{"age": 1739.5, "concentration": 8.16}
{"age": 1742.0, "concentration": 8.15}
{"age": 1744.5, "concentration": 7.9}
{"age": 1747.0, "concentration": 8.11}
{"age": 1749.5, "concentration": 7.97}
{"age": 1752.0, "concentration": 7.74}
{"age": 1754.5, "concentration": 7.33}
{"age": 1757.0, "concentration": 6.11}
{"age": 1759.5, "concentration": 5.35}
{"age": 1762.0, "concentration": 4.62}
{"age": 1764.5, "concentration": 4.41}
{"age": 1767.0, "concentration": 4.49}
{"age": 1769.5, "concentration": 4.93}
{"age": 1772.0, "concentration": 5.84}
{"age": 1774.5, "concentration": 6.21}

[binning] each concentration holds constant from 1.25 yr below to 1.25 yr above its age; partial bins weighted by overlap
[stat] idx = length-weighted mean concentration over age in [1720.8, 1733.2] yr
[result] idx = 7.45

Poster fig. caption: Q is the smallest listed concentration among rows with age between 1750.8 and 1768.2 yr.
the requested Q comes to 4.41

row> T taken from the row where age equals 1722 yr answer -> 7.46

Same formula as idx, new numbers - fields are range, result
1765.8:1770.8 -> 4.72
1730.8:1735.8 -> 7.77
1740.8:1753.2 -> 7.97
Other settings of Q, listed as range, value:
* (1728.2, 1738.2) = 7.39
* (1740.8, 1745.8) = 7.9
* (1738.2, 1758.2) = 6.11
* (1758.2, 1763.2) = 4.62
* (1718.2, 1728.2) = 7.35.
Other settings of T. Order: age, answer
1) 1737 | 7.98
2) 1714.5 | 7.65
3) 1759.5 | 5.35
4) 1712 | 7.15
